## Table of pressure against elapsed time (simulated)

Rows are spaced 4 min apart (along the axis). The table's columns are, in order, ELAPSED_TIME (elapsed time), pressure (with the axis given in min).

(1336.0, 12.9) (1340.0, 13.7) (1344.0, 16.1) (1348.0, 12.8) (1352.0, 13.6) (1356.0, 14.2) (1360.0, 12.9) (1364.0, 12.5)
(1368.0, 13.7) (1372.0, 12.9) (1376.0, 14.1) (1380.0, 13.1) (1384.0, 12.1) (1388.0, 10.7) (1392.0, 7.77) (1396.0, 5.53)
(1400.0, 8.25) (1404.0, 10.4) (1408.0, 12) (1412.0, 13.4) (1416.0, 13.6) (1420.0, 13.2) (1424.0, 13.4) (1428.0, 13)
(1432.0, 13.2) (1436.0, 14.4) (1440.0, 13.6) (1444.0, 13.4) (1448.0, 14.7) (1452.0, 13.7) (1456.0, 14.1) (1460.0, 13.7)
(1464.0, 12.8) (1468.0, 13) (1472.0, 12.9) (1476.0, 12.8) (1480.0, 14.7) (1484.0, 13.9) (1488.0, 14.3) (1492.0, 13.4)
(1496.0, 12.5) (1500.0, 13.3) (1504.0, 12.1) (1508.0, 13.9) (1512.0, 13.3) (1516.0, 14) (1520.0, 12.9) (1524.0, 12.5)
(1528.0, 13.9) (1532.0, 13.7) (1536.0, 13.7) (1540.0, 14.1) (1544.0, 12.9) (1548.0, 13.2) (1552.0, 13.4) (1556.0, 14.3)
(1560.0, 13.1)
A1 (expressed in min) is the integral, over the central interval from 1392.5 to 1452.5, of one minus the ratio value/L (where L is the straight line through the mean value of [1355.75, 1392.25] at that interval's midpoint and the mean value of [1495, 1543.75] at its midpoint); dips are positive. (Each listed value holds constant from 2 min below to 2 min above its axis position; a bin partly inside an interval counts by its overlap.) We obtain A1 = 2.7 min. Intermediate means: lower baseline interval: 12.5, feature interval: 12.2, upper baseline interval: 13.3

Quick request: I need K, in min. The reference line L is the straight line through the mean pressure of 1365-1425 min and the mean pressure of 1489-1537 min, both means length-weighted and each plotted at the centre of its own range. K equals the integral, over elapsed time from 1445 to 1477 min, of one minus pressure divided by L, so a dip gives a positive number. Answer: -2.4 min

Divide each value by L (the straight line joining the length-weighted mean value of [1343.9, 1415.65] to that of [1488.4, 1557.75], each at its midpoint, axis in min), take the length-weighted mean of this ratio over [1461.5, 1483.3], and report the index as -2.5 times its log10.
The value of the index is -0.035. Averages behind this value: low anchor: 11.9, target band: 13.3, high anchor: 13.4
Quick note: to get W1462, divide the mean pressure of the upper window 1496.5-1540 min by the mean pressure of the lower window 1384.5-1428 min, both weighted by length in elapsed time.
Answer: 1.2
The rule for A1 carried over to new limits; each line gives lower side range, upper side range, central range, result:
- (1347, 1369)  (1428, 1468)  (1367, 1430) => 8.38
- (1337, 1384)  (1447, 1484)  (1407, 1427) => 0.57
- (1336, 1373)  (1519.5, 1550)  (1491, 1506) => 0.71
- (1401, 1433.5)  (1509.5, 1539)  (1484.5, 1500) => -0.26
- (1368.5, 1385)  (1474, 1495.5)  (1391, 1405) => 5.74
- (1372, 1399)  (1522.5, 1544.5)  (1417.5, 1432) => -2.30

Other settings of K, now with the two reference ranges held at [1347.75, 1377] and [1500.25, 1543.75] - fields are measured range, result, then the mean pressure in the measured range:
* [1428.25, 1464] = -1.03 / 13.7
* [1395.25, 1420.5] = 4.37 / 11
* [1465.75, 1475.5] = 0.33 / 12.9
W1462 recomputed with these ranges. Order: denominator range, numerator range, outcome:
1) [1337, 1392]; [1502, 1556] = 1.03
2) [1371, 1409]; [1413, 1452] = 1.28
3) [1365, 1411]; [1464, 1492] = 1.22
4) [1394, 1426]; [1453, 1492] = 1.21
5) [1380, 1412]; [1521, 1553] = 1.34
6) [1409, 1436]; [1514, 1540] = 1.01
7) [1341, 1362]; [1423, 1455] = 0.98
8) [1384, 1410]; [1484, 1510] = 1.42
